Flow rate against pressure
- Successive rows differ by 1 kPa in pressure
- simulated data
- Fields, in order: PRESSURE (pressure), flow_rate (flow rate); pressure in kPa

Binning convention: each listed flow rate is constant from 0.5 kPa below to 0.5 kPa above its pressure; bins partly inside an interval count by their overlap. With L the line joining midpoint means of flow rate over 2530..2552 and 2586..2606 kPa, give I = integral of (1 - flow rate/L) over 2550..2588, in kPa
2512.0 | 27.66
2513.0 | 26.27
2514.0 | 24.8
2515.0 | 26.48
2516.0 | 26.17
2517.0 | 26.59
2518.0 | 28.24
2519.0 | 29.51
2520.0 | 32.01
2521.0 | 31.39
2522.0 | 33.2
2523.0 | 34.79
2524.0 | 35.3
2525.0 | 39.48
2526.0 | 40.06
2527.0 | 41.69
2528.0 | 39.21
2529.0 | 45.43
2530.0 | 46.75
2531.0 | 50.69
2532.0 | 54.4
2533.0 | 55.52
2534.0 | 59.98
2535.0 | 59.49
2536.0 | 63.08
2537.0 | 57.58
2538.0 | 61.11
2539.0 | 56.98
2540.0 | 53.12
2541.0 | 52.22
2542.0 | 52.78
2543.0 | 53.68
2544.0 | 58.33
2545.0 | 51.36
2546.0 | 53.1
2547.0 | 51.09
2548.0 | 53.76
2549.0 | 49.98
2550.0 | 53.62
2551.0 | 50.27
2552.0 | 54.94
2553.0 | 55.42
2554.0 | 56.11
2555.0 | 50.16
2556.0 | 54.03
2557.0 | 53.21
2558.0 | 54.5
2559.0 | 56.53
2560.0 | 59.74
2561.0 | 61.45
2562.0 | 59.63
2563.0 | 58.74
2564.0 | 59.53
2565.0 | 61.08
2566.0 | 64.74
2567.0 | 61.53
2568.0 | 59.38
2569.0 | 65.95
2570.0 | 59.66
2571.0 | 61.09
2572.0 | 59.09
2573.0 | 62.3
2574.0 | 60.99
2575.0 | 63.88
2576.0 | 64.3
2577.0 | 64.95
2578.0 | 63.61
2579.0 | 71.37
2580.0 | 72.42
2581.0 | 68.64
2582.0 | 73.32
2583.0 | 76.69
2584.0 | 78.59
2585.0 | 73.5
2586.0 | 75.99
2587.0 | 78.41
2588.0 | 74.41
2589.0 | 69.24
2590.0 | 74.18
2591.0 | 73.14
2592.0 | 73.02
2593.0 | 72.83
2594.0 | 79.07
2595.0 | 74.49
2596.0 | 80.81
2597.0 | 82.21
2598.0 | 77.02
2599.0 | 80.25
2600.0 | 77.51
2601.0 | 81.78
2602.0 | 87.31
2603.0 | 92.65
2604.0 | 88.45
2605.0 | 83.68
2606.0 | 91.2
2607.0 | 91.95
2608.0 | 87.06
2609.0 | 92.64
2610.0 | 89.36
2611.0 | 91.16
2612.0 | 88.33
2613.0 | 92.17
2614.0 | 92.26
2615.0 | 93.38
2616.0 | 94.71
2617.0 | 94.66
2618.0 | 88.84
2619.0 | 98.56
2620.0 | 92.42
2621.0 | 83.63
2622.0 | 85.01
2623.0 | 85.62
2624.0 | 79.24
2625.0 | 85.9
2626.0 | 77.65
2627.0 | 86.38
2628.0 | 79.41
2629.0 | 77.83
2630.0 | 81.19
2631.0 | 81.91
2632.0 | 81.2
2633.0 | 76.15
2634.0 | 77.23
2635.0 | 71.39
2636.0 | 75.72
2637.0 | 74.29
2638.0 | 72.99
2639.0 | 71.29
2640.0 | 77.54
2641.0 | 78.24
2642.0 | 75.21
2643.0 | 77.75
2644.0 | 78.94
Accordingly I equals 2.5 kPa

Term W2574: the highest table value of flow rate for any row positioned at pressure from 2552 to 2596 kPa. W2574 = 80.81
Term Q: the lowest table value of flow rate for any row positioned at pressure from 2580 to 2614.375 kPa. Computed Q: 68.64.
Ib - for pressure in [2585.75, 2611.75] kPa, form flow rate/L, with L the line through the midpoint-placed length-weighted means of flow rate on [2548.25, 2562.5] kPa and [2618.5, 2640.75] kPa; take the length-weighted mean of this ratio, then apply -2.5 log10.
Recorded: -0.167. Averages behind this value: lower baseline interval 54.9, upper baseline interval 80.5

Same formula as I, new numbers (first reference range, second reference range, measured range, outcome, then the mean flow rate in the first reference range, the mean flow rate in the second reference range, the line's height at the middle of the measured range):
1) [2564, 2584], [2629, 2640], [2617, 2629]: -1.85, 65.2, 76.5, 74.3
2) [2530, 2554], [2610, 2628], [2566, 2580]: 1.03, 54.7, 88.6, 68.4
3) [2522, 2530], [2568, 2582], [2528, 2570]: -4.07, 39.5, 64.6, 51.3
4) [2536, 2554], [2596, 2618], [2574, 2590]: 0.73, 54.4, 87.9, 74.4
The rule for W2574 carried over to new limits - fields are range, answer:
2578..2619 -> 98.56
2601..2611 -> 92.65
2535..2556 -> 63.08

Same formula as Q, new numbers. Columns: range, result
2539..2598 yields 49.98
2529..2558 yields 45.43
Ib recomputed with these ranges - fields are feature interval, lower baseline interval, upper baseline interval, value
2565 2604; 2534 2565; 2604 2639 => -0.03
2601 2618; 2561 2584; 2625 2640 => -0.24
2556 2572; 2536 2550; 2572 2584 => 0.05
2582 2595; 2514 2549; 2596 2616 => 0.04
